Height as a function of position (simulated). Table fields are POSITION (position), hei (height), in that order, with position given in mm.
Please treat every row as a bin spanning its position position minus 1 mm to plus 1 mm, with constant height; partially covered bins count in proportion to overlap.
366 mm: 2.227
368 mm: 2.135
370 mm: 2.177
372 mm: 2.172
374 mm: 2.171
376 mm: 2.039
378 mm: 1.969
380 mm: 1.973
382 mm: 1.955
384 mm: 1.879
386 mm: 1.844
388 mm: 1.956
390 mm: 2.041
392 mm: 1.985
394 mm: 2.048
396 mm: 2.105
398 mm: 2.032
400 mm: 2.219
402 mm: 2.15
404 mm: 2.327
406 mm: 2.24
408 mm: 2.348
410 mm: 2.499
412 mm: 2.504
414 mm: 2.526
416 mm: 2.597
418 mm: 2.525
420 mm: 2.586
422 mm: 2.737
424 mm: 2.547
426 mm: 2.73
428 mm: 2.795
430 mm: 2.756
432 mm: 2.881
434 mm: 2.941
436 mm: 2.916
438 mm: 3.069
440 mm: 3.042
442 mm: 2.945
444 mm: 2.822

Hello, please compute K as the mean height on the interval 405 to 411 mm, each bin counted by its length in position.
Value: 2.36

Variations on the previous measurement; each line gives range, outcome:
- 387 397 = 2.03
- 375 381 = 1.99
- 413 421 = 2.56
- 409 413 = 2.5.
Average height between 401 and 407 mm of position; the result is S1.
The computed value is 2.24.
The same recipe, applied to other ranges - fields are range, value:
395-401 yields 2.12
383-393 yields 1.94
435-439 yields 2.99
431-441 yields 2.97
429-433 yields 2.82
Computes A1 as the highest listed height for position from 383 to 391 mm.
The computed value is 2.041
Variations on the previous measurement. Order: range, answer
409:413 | 2.504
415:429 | 2.795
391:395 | 2.048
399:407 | 2.327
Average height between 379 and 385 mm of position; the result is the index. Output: 1.94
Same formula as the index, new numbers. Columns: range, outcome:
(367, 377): 2.14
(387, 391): 2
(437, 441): 3.06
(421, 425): 2.64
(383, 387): 1.86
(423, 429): 2.69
